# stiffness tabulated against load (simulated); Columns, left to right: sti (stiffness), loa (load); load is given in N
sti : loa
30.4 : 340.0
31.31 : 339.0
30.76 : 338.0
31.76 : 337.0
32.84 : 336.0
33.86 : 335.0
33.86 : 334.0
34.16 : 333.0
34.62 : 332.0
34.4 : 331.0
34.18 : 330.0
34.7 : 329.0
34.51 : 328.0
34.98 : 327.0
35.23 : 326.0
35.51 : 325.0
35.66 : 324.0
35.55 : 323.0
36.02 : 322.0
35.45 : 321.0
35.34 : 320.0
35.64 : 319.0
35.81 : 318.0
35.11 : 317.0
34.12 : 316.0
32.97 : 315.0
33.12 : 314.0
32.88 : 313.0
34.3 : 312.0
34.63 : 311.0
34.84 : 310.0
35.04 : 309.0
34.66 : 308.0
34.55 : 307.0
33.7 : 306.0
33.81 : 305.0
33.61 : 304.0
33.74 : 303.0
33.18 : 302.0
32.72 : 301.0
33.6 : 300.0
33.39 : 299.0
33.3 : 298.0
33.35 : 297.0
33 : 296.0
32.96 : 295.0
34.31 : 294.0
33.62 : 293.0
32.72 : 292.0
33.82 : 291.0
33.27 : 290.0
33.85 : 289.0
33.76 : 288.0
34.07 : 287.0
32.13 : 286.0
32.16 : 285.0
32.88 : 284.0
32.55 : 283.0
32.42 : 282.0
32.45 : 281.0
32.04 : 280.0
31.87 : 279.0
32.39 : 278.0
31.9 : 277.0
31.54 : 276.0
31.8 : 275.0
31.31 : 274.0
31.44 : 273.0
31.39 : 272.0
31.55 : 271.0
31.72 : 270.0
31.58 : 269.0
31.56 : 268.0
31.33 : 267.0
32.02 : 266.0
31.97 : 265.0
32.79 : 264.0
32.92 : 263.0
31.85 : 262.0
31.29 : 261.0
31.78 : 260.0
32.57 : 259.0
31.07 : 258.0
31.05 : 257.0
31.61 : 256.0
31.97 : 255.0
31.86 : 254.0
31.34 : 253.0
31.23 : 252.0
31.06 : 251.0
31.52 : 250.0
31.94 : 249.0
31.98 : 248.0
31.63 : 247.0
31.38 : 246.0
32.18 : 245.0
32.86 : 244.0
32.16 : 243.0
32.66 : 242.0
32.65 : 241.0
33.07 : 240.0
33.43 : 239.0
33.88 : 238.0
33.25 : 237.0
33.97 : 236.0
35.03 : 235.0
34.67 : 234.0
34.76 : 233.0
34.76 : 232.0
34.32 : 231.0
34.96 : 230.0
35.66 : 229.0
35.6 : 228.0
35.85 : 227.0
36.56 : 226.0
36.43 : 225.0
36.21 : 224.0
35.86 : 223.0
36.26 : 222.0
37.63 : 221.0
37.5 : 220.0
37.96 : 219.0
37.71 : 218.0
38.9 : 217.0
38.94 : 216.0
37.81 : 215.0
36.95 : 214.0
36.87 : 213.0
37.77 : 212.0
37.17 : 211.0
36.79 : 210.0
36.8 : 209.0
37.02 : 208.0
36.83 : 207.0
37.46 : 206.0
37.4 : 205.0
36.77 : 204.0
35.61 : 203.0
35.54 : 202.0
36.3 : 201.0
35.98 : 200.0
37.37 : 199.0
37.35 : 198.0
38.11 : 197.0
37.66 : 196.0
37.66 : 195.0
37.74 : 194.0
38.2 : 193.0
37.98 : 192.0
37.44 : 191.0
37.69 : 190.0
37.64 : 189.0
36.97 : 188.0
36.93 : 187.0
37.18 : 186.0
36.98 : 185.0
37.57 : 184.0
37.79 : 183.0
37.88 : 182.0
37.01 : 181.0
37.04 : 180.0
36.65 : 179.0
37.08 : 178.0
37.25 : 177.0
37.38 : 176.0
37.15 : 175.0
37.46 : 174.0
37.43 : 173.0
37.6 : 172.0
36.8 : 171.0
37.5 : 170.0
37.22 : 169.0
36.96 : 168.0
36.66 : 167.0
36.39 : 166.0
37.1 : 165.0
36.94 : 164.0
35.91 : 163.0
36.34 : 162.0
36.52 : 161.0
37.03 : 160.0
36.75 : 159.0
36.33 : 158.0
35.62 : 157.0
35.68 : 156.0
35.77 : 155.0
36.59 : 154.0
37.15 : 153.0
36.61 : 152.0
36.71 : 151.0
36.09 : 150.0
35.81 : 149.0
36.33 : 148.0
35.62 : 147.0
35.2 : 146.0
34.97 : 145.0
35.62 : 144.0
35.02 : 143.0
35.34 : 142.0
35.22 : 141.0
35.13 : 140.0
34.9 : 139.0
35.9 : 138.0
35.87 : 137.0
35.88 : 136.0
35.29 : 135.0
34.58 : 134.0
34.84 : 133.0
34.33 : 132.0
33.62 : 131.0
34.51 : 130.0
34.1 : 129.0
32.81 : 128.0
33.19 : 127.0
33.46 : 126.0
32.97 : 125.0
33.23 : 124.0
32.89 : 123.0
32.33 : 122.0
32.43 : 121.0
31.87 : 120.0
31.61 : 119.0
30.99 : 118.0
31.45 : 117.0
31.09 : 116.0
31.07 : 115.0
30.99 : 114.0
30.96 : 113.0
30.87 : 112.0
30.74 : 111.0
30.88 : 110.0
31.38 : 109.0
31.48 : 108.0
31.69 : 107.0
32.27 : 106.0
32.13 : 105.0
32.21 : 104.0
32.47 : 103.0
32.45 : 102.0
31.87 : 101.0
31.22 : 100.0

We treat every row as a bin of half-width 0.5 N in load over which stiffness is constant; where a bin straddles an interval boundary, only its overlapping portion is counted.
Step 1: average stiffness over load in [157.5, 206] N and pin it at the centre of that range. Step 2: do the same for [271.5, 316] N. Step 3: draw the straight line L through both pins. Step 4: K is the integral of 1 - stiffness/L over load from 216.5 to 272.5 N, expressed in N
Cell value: 2.3 N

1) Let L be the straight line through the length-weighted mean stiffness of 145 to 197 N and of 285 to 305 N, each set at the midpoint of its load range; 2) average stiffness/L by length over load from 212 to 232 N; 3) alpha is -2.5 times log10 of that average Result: -0.038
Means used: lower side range 36.9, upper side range 33.4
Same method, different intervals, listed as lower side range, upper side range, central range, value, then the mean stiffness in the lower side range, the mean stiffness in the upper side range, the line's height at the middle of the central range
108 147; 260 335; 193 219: -0.12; 33.4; 33.4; 33.4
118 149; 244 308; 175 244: -0.10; 34.3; 32.4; 33.3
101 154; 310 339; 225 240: -0.02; 33.6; 34.3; 34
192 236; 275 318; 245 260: 0.11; 36.7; 33.4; 35.1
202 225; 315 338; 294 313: 0.04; 37.1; 34.6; 35.1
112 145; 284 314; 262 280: 0.06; 33.5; 33.6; 33.6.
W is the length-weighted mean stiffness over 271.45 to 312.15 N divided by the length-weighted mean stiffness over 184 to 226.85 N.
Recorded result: 0.89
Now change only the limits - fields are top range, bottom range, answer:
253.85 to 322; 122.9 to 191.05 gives 0.91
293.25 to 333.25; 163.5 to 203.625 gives 0.92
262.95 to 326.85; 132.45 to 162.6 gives 0.93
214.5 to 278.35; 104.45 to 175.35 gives 0.97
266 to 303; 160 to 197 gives 0.88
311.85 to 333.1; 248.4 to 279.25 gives 1.10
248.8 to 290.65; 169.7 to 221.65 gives 0.86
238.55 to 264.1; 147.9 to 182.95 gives 0.87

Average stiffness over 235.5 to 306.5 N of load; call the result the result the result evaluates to 32.5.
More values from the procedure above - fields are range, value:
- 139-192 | 36.6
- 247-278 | 31.7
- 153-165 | 36.4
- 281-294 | 33.1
